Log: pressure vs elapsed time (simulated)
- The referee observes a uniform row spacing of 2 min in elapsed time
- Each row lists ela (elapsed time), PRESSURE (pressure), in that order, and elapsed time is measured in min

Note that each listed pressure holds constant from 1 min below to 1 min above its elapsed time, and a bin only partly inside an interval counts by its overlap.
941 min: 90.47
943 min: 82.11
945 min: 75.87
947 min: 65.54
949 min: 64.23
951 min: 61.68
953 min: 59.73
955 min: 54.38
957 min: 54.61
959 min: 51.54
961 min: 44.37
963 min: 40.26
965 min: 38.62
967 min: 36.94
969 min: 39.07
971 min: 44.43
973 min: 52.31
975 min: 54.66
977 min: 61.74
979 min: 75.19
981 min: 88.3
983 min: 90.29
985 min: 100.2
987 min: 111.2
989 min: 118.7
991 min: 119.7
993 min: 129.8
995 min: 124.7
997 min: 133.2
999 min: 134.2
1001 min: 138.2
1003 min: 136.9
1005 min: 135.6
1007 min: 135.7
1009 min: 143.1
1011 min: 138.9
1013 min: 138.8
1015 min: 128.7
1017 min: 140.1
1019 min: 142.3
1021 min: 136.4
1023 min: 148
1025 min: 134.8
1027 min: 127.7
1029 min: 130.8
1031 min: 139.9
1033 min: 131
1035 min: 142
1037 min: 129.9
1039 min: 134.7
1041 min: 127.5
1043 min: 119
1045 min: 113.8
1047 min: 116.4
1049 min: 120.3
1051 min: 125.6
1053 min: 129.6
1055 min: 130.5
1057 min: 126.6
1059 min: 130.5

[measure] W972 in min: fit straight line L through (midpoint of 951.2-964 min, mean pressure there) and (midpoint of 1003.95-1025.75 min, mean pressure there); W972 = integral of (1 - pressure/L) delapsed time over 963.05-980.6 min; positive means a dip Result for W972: 5.5 min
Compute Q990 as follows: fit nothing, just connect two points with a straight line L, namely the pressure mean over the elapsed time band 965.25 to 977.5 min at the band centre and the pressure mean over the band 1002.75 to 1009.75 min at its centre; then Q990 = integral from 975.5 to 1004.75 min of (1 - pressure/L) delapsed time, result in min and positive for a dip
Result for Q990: -4.7 min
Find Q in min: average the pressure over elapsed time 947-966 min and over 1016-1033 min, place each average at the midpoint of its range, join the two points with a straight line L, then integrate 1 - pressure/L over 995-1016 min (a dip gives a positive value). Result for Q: -4.2 min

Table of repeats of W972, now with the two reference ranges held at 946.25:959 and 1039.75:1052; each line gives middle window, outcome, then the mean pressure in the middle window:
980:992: -3.4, 105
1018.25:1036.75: -4.8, 137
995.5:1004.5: -4.4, 135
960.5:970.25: 4.0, 39.7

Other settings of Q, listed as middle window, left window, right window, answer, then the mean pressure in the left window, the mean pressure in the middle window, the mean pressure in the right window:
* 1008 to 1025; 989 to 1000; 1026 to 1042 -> -1.1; 127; 139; 133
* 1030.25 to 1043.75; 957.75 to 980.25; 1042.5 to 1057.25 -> -2.6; 49.5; 132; 123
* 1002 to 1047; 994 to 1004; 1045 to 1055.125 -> -2.0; 133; 134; 123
